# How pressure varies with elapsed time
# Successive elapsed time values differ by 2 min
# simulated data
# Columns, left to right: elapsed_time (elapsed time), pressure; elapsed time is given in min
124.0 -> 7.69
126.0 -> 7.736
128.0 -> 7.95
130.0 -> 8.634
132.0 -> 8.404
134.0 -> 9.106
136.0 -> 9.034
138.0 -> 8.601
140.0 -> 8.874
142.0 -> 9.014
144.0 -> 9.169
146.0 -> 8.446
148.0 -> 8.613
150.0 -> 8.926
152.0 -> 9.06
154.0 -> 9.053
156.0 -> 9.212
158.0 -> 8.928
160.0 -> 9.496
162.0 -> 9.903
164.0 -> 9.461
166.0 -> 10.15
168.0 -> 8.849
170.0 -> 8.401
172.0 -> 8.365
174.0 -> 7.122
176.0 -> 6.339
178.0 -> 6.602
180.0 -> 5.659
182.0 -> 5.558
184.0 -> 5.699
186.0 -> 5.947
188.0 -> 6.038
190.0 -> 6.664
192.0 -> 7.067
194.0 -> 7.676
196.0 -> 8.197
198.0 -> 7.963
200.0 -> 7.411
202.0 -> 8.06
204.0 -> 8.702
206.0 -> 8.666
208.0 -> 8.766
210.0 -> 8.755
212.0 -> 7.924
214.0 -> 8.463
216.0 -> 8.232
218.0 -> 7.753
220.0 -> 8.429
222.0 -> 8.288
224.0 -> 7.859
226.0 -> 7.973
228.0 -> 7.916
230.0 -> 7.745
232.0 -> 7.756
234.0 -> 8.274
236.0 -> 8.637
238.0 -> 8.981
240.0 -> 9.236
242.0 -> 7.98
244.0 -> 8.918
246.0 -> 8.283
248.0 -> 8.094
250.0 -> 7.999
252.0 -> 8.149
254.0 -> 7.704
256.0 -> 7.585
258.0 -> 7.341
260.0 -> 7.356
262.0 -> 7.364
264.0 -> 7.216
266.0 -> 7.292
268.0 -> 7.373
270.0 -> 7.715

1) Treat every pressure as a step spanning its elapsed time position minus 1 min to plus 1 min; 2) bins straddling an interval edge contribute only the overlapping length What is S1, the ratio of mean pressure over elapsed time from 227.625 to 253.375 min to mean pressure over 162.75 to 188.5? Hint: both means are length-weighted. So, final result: 1.1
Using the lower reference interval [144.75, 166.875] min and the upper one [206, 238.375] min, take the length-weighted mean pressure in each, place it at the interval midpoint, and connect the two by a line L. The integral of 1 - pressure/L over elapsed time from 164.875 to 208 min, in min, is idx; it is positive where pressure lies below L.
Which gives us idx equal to 6.5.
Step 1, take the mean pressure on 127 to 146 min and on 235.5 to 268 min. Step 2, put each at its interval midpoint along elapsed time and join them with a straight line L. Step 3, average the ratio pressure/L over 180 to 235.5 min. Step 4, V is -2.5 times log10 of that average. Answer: 0.08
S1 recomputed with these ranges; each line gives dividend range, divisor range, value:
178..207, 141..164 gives 0.78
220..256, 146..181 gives 0.97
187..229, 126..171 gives 0.89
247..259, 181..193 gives 1.27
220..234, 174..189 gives 1.32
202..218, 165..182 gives 1.11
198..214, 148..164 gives 0.90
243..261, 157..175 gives 0.89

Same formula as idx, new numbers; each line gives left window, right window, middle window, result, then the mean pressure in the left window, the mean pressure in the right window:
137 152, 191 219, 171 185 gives 3.25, 8.82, 8.12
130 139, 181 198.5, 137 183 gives -3.43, 8.77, 6.72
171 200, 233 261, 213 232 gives -1.07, 6.8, 8.18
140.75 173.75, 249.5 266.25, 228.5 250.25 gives -1.49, 9.02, 7.55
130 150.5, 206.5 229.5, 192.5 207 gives 0.51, 8.81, 8.21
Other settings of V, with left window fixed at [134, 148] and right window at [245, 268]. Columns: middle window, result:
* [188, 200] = 0.13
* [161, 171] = -0.09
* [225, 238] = -0.03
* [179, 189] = 0.41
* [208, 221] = -0.03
